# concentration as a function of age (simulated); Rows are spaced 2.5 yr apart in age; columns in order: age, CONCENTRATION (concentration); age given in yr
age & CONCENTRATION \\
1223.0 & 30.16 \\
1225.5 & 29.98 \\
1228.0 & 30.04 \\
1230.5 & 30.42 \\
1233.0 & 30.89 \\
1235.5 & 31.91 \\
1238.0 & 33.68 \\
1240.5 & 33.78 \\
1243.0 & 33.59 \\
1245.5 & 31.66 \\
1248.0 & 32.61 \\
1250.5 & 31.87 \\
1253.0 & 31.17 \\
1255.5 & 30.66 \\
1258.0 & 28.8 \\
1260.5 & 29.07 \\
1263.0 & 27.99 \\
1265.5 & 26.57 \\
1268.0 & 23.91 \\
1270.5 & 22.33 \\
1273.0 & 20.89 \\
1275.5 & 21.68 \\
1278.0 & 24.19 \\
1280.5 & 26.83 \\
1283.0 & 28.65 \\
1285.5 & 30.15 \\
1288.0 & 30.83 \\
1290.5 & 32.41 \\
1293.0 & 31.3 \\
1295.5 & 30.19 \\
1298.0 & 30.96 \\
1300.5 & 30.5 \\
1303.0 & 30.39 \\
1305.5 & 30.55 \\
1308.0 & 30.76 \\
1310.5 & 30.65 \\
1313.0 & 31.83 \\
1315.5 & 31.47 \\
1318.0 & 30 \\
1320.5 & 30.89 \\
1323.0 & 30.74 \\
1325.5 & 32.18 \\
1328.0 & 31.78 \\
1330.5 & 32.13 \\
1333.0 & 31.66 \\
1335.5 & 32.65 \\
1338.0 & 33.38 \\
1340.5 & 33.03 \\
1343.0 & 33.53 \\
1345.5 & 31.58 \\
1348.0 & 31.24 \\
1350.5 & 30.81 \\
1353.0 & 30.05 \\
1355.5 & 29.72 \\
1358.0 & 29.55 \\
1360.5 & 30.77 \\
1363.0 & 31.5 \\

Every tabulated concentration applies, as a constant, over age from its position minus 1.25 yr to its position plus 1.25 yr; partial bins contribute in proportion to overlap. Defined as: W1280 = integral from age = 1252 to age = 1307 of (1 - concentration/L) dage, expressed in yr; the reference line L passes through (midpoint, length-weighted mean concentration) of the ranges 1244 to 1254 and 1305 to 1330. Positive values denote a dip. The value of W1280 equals 5.9 yr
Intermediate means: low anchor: 31.9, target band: 28.2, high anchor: 31.1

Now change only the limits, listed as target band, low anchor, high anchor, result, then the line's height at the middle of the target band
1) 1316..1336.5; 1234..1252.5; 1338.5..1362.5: 0.0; 31.5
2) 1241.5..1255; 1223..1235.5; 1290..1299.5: -0.6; 30.7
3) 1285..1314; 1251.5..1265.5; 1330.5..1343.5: 0.2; 31.1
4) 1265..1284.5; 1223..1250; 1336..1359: 4.5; 31.7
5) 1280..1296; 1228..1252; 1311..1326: 0.7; 31.5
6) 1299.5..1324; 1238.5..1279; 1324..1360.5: -0.3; 30.4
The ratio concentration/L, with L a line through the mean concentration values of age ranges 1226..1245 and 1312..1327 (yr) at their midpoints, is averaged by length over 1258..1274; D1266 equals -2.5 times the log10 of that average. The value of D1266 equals 0.24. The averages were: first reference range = 31.9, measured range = 25.5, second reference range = 31.2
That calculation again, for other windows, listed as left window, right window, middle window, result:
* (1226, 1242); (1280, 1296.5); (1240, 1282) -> 0.111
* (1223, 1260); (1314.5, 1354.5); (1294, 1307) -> 0.037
